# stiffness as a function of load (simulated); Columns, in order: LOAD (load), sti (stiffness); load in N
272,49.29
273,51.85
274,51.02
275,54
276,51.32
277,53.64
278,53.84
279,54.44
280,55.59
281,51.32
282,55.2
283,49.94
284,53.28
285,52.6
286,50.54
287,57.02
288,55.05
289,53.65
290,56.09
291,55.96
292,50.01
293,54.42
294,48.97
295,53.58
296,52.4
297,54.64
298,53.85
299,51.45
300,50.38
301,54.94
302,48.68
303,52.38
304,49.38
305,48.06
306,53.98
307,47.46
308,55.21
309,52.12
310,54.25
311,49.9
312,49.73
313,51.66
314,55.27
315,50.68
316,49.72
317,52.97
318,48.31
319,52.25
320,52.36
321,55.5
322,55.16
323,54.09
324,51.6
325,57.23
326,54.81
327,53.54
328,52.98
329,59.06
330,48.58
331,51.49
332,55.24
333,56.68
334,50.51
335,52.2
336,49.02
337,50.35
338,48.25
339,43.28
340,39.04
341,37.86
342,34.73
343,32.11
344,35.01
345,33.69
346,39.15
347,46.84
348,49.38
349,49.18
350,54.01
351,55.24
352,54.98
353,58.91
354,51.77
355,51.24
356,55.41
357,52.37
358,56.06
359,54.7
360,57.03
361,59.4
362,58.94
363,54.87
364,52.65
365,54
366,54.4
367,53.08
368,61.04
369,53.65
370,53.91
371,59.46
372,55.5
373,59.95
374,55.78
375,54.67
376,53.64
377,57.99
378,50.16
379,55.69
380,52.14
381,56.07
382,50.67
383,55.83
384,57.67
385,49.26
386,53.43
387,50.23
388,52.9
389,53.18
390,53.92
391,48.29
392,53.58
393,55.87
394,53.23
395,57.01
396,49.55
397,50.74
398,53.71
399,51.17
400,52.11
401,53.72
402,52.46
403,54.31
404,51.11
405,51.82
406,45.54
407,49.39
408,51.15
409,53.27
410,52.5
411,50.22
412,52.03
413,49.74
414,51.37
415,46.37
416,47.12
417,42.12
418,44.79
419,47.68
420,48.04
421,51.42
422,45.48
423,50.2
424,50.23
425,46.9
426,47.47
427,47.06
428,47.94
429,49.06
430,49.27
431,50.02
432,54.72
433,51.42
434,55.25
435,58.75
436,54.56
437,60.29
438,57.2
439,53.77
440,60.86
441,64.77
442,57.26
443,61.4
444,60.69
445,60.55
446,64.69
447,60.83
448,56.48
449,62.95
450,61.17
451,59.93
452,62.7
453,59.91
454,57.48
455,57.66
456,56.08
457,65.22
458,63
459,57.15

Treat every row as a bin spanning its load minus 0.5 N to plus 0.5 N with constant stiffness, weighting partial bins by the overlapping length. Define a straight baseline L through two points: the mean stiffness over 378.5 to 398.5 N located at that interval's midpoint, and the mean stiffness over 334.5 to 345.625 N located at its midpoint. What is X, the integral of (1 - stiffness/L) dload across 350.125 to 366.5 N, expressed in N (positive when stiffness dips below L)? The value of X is -3.3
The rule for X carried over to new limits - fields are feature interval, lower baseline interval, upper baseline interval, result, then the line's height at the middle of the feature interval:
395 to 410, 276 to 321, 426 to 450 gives 1.02 N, 55.4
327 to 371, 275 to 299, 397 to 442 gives 1.48 N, 52.4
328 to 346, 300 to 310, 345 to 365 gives 2.26 N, 52.3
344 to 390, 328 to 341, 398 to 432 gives -3.28 N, 49.8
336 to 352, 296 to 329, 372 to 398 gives 2.79 N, 53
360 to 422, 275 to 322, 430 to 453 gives 4.00 N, 56.4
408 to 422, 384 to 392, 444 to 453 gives 1.78 N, 56.1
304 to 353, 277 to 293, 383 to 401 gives 3.26 N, 53.3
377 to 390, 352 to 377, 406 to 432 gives -0.02 N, 53.2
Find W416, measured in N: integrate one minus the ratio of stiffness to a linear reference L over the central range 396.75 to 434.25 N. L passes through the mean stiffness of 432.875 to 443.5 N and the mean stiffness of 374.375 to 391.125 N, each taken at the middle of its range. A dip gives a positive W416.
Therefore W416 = 4.1 N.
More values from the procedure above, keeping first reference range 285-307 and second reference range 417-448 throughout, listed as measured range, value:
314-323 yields 0.05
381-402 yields 0.16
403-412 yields 0.42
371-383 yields -0.41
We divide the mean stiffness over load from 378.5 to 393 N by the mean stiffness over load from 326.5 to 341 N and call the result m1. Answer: 1.06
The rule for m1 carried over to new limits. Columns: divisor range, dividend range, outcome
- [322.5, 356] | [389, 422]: 1.04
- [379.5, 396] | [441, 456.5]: 1.13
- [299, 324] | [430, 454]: 1.13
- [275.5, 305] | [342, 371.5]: 0.98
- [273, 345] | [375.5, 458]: 1.05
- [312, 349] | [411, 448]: 1.08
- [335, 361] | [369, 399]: 1.12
